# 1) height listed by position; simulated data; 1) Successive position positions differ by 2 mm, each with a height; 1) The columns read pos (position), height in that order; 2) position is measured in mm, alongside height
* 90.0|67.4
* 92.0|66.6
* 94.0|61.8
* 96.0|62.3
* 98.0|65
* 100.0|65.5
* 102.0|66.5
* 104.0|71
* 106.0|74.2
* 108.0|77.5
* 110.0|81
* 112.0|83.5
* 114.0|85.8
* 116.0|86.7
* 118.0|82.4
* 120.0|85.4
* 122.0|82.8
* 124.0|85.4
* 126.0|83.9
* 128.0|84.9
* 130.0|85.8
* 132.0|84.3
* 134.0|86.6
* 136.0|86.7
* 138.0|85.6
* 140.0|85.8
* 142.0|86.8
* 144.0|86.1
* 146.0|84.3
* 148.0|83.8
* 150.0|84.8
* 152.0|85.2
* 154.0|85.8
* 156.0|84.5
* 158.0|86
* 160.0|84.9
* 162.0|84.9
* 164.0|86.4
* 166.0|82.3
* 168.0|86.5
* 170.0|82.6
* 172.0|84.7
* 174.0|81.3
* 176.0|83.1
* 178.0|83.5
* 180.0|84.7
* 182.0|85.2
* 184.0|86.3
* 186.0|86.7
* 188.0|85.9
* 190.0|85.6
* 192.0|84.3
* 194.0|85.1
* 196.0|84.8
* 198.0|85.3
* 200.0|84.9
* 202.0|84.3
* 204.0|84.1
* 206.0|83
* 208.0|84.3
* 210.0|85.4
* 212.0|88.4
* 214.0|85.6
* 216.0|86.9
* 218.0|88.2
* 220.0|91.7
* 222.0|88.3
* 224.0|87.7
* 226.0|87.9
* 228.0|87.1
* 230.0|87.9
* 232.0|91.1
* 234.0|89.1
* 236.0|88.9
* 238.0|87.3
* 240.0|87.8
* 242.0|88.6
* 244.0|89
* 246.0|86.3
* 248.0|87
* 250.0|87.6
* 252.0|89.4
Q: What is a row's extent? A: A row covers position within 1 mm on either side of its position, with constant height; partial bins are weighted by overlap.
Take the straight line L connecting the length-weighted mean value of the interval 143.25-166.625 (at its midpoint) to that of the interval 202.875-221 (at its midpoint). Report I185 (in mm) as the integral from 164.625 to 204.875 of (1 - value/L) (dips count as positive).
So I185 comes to 0.5 mm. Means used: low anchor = 84.9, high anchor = 86.4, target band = 84.6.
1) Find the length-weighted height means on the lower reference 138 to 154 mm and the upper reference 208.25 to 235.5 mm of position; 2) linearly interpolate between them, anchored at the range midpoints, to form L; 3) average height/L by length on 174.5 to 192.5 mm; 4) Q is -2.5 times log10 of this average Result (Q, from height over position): 0.02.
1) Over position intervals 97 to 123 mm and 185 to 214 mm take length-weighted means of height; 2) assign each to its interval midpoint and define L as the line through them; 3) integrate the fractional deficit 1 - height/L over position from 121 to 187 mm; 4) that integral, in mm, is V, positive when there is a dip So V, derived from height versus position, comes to -3.00 mm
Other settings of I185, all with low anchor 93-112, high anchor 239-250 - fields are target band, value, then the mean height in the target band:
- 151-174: -2.12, 84.7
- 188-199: -0.50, 85.1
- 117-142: -3.92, 85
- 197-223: -0.85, 86.2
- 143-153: -1.19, 84.8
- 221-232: -0.33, 88.1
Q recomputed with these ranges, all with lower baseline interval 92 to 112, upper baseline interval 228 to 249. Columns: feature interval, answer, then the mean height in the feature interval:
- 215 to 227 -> -0.03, 88.5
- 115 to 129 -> -0.16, 84.5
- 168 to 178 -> -0.05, 83.3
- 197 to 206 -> -0.02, 84.5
